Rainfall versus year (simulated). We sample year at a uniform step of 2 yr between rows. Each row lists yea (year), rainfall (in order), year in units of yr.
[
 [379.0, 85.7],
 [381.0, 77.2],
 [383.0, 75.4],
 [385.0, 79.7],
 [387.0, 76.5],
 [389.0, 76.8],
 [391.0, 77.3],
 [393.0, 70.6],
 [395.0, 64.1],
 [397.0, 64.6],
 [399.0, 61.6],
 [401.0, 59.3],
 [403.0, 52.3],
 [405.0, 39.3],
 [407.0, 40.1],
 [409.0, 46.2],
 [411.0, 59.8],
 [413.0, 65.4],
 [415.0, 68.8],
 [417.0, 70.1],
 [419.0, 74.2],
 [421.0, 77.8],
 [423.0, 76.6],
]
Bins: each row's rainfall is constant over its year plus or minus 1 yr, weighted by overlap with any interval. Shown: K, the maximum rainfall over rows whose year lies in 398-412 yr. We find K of 61.6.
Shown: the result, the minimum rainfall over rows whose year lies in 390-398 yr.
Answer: 64.1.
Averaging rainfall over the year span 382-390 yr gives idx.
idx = 77.1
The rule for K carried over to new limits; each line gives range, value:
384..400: 79.7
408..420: 74.2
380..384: 77.2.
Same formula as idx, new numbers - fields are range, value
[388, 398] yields 70.7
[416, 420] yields 72.2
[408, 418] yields 62.1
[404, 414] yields 50.2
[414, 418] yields 69.4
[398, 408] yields 50.5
